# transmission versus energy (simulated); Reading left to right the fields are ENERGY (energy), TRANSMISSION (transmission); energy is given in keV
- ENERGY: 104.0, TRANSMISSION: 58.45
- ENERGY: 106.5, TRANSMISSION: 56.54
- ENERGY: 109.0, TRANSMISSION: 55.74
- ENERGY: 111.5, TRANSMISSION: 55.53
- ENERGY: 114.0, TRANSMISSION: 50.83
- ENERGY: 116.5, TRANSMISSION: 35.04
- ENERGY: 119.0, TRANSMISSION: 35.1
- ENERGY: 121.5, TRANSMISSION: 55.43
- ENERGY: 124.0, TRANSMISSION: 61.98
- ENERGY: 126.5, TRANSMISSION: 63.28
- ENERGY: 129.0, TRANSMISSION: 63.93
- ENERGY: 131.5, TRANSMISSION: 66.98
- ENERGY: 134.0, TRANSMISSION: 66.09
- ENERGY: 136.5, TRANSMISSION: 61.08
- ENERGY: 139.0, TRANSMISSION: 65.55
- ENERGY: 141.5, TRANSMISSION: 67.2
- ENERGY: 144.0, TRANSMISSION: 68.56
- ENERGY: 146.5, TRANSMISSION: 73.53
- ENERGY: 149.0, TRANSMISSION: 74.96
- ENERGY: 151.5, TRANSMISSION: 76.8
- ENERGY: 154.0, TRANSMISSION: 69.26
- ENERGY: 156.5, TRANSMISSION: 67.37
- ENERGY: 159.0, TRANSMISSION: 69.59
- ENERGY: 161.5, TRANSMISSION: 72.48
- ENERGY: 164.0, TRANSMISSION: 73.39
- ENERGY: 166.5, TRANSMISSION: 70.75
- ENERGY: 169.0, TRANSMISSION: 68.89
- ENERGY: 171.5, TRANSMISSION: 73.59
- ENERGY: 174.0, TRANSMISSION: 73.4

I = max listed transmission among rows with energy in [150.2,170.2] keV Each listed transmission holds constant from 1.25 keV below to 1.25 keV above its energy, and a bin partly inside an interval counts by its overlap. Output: 76.8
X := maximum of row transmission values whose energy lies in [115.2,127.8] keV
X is 63.28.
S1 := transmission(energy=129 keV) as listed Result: 63.93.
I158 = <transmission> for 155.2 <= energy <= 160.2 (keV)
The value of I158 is 68.5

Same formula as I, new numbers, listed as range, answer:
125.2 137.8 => 66.98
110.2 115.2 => 55.53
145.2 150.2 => 74.96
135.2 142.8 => 67.2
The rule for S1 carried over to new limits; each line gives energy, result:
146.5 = 73.53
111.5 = 55.53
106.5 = 56.54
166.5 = 70.75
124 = 61.98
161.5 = 72.48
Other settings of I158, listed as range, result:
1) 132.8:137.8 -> 63.6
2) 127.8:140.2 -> 64.7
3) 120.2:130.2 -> 61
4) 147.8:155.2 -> 73.7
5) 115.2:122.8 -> 42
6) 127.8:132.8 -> 65.5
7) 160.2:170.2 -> 71.4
